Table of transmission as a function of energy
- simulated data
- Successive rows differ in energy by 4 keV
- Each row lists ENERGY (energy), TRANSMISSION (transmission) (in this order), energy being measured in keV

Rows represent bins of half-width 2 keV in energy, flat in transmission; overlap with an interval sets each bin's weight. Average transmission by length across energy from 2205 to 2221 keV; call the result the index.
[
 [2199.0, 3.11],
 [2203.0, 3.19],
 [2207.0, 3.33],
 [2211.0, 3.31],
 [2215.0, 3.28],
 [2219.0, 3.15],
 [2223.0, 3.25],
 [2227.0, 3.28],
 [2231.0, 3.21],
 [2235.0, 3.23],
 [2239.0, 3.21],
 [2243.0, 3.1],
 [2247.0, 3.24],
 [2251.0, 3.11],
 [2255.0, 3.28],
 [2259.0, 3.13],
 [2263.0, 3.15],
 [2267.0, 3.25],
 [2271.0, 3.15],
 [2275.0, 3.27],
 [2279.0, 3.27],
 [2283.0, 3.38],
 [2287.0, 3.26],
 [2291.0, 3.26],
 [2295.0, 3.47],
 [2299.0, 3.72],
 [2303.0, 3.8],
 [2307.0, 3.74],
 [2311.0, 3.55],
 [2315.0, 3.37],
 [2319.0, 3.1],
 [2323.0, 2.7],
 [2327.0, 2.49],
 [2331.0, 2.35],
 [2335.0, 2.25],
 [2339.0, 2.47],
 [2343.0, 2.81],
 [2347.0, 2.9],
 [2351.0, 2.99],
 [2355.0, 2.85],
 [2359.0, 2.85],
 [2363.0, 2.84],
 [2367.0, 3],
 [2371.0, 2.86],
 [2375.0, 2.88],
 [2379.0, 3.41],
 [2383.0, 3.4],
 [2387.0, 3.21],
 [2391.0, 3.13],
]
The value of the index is 3.27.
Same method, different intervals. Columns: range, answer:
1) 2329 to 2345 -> 2.47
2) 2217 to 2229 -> 3.23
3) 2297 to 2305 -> 3.76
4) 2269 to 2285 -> 3.27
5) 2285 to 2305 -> 3.5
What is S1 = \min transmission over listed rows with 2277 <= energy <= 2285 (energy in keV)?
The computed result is 3.27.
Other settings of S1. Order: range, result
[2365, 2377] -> 2.86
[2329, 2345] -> 2.25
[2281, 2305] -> 3.26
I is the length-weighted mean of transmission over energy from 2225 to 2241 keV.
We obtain 3.23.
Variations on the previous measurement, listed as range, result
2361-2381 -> 3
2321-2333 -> 2.51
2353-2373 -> 2.88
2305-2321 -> 3.44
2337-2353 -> 2.79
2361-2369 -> 2.92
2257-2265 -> 3.14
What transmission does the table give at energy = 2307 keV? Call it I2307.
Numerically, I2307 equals 3.74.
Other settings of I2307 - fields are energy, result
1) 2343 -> 2.81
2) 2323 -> 2.7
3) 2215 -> 3.28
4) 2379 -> 3.41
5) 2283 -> 3.38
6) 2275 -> 3.27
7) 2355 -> 2.85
